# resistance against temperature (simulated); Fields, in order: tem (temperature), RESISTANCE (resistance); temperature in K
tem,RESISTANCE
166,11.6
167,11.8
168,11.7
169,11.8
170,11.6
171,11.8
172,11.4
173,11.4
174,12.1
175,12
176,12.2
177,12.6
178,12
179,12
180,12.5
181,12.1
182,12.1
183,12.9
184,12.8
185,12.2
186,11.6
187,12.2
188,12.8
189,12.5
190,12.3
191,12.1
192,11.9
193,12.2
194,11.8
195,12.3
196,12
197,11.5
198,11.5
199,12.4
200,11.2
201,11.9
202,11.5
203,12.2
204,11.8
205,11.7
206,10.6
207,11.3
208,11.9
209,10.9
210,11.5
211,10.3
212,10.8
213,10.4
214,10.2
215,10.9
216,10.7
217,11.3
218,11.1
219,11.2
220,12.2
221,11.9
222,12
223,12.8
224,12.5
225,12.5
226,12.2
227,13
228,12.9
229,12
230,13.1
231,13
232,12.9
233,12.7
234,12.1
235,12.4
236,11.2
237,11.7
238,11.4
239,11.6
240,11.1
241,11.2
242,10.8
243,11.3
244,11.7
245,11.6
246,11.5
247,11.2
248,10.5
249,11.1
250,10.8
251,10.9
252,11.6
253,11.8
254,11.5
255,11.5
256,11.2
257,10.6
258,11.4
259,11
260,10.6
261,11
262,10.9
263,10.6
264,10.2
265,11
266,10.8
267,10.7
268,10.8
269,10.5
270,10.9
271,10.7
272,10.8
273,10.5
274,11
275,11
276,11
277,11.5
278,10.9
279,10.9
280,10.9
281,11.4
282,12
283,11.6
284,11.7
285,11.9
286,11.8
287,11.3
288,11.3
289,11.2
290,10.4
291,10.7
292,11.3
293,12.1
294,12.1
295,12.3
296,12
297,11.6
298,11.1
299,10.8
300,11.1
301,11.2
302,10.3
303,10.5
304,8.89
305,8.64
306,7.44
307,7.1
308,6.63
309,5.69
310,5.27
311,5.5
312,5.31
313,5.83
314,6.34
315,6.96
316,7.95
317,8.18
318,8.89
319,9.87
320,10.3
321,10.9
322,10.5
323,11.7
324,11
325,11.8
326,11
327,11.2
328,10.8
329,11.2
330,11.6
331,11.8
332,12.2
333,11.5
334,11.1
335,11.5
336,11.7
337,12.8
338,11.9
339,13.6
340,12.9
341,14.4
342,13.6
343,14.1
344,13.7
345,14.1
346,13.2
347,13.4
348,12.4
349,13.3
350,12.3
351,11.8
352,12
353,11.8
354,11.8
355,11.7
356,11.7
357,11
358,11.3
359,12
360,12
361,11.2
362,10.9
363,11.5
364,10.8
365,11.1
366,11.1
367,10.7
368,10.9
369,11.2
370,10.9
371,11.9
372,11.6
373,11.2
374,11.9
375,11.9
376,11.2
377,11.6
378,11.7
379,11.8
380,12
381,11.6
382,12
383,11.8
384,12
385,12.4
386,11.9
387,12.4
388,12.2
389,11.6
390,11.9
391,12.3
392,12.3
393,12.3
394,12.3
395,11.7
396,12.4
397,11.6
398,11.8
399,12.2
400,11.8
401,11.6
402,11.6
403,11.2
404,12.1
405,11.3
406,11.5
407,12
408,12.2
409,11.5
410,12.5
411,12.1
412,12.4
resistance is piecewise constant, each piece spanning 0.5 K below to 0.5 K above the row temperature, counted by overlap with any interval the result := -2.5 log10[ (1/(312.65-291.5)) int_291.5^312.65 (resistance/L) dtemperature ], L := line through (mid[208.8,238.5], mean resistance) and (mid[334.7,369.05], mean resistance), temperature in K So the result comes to 0.27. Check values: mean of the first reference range 11.8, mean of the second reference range 12.2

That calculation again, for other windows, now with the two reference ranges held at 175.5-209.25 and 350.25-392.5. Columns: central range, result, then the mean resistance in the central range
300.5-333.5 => 0.264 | 9.21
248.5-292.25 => 0.073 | 11.1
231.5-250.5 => 0.035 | 11.5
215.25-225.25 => 0.014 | 11.8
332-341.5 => -0.060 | 12.4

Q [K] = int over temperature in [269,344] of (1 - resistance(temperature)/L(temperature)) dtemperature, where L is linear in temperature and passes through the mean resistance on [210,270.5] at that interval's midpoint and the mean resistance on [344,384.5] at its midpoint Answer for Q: 6.7 K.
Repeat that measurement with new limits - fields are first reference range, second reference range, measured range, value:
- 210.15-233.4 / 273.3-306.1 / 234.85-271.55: 1.2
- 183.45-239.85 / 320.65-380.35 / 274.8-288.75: 0.6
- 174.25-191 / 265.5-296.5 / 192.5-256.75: 1.1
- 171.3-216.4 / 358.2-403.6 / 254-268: 1.0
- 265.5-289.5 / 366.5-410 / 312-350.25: 0.6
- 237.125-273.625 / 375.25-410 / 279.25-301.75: -0.3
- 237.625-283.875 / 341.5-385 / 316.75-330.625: 1.1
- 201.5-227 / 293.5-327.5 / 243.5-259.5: -0.9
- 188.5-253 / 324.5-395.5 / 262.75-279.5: 1.4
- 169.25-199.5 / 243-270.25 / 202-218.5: 0.9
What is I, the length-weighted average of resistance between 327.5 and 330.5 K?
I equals 11.2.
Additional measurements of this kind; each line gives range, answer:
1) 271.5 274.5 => 10.8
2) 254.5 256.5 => 11.3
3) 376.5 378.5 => 11.6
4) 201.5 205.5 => 11.8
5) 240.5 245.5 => 11.3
